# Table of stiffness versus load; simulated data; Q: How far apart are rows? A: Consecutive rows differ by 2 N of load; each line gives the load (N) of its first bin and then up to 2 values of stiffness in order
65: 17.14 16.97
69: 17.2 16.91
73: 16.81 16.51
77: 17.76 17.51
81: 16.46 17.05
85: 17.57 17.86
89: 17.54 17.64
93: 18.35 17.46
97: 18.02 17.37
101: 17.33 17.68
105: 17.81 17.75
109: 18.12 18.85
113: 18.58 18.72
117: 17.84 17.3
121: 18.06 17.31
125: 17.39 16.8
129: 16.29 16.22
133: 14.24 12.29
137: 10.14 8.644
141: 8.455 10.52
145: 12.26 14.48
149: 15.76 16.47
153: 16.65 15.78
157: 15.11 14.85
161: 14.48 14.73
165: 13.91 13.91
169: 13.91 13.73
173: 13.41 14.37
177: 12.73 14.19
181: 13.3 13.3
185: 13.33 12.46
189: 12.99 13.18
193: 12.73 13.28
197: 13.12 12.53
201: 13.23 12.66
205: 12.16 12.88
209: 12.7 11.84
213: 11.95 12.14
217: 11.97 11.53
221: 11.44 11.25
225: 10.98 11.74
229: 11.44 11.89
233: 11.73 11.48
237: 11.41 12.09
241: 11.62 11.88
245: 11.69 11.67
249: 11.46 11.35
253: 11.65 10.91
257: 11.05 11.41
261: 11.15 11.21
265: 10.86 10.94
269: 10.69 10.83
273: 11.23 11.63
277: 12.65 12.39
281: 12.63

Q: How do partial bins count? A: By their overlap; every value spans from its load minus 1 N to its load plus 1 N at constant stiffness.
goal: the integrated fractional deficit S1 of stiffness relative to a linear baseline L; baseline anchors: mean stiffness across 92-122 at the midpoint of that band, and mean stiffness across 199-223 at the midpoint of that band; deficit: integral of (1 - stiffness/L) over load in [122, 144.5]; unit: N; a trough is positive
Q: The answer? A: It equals 4.23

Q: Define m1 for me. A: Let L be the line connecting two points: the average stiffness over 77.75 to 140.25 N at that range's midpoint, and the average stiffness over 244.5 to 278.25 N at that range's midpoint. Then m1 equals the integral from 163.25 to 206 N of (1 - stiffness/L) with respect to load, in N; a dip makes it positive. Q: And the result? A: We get 2.3 N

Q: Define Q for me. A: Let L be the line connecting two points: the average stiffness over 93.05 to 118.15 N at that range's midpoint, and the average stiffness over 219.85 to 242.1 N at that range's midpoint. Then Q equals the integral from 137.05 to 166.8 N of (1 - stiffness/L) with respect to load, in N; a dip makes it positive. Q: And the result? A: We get 3.7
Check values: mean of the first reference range 18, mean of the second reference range 11.6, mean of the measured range 13.6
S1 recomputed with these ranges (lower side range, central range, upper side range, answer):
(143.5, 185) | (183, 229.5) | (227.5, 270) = 1.8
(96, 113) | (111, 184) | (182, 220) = 4.1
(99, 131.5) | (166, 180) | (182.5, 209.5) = 0.5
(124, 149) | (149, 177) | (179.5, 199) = -3.2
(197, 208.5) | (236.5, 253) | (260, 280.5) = 0.3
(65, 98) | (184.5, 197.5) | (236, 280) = 0.7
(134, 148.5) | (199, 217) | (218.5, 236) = -1.6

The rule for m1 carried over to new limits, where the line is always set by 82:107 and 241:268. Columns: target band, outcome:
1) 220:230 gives 0.90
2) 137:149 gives 3.43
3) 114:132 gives -0.87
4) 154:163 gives 0.06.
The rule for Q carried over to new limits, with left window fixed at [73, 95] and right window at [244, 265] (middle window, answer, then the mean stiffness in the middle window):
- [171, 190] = 0.8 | 13.4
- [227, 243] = 0.5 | 11.7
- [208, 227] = 1.3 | 11.8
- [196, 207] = 0.4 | 12.8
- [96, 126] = -2.6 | 17.9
